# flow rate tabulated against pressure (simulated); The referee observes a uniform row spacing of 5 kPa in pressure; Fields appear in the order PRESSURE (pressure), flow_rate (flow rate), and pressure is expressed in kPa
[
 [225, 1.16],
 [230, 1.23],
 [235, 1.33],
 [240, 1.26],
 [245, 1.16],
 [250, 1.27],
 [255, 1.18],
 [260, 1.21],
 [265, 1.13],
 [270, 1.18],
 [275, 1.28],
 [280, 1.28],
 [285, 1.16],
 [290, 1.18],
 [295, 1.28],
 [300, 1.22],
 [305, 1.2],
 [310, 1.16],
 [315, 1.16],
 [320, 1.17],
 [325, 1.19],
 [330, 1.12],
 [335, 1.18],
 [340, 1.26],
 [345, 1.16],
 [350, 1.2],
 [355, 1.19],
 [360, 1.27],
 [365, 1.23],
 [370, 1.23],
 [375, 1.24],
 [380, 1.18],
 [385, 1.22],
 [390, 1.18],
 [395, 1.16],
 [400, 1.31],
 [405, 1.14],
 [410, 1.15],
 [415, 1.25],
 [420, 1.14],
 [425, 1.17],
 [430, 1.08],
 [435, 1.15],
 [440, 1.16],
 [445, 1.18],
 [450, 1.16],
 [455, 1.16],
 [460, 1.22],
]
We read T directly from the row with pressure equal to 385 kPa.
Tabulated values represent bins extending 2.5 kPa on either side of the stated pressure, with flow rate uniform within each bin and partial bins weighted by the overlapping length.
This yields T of 1.22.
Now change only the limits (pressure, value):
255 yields 1.18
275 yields 1.28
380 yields 1.18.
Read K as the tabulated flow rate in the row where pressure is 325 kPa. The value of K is 1.19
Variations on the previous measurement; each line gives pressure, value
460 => 1.22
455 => 1.16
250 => 1.27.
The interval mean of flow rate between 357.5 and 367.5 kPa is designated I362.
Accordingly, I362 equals 1.25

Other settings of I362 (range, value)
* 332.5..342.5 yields 1.22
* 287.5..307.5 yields 1.22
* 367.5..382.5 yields 1.22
